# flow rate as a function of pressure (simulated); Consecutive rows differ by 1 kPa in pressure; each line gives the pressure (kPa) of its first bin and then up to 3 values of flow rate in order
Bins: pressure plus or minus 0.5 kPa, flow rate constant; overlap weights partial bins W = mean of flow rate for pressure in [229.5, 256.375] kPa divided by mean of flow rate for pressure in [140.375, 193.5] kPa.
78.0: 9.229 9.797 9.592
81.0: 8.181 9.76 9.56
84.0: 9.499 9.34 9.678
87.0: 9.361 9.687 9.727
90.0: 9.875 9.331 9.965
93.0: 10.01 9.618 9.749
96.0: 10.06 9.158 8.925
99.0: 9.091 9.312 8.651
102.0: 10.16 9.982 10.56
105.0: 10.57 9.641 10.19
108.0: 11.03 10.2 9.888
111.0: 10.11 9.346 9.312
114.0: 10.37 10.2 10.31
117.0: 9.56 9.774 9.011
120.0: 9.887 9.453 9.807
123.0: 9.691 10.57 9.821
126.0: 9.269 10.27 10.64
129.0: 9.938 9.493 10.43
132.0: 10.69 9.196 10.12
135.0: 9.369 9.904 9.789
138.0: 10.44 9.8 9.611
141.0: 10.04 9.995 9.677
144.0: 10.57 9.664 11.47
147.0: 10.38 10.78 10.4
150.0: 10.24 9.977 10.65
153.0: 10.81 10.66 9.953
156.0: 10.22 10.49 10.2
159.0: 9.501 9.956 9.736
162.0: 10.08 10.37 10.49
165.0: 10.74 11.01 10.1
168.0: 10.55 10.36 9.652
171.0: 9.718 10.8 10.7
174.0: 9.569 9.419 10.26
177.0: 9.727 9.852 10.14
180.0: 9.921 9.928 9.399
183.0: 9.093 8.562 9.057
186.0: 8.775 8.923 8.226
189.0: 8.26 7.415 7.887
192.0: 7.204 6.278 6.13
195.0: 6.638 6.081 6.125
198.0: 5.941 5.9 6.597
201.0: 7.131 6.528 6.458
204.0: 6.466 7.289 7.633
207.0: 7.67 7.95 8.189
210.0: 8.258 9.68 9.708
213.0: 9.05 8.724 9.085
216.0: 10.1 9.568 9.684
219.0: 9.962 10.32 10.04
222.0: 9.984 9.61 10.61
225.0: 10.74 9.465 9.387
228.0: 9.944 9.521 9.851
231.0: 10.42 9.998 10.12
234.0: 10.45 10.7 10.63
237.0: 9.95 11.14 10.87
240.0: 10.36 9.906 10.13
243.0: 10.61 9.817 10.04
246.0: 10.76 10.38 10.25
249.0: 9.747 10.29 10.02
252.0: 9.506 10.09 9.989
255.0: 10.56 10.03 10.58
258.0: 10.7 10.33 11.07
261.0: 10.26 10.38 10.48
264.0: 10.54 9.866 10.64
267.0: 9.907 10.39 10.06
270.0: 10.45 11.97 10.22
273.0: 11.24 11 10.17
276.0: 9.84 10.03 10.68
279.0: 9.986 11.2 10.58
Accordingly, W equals 1.0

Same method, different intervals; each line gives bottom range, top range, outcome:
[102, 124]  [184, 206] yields 0.72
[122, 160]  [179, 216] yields 0.78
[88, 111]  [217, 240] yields 1.03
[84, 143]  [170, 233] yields 0.89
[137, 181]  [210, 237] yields 0.97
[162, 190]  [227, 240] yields 1.06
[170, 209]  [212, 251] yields 1.23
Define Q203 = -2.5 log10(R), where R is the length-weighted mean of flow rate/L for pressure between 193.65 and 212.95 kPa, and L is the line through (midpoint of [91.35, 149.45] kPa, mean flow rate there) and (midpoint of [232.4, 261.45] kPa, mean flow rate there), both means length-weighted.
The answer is 0.37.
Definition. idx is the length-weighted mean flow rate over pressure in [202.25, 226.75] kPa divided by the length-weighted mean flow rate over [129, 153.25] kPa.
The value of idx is 0.89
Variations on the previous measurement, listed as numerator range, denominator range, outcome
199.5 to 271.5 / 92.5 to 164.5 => 0.97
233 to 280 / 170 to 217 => 1.24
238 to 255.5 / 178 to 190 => 1.13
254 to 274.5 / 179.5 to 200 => 1.36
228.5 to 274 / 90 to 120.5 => 1.06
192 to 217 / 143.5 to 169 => 0.73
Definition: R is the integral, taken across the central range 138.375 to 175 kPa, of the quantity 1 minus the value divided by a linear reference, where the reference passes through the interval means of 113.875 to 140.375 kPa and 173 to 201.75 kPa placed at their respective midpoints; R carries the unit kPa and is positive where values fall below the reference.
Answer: -4.8 kPa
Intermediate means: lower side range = 9.9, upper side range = 8.19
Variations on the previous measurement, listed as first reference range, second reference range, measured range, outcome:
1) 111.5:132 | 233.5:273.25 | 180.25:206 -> 6.8 kPa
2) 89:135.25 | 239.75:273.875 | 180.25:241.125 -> 8.4 kPa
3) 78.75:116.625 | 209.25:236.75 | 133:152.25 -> -0.7 kPa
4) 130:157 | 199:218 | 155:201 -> 0.5 kPa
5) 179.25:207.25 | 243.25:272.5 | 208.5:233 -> -2.6 kPa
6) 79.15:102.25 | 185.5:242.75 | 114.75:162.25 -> -4.3 kPa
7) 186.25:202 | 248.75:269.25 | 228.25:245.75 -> -2.1 kPa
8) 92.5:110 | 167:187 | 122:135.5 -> -0.2 kPa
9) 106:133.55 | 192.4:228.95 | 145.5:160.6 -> -1.7 kPa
